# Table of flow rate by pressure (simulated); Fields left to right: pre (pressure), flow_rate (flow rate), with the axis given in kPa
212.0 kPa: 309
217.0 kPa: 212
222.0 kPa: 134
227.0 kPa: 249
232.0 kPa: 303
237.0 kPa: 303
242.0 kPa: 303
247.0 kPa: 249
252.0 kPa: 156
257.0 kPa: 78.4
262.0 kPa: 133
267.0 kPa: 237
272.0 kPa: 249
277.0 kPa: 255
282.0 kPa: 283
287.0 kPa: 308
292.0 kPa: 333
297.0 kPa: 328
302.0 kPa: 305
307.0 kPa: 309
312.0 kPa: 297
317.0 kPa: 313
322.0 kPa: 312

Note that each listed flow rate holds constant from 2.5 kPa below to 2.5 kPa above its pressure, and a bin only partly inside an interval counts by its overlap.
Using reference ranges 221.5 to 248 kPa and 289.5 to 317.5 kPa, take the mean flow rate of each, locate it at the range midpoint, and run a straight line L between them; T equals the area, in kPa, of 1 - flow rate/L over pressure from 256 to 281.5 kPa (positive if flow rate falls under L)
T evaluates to 7.6 kPa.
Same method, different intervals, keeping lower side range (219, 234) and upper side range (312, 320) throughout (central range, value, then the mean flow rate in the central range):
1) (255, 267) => 5.8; 134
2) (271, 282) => 0.5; 259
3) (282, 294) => -1.3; 312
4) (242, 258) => 3.5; 191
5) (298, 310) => -0.5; 309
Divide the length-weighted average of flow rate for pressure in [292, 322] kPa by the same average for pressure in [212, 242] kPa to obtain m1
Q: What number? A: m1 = 1.24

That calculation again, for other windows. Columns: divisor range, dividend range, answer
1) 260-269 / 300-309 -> 1.66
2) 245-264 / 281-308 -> 2.05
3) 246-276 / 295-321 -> 1.69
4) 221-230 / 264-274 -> 1.14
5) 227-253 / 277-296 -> 1.13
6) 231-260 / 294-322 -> 1.37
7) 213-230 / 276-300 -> 1.44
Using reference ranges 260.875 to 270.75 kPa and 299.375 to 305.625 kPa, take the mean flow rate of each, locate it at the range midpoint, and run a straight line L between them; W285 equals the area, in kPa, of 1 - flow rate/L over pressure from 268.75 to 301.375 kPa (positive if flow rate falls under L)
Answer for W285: -4.6 kPa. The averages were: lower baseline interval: 200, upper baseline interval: 306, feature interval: 292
